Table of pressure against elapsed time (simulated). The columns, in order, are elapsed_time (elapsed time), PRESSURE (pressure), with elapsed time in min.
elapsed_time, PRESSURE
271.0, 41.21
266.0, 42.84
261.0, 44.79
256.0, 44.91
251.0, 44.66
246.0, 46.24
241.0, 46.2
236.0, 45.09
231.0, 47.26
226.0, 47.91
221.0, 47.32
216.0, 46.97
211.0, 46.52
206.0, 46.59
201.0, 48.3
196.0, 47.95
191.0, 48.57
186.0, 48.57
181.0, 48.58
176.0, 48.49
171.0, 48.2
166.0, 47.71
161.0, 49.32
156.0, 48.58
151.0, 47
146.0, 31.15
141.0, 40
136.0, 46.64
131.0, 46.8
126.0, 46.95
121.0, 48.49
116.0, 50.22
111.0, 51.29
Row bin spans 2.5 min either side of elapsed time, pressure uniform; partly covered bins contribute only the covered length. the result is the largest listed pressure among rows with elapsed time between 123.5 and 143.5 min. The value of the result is 46.95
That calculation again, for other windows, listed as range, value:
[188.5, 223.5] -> 48.57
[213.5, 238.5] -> 47.91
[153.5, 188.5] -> 49.32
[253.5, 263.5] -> 44.91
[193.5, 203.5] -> 48.3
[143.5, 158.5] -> 48.58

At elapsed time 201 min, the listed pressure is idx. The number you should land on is 48.3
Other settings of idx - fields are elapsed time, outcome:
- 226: 47.91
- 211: 46.52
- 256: 44.91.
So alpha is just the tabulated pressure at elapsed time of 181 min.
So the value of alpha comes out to 48.58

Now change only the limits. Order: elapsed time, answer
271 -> 41.21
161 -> 49.32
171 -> 48.2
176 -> 48.49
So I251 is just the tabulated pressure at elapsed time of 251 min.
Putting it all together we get 44.66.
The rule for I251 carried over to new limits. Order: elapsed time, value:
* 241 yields 46.2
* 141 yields 40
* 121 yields 48.49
